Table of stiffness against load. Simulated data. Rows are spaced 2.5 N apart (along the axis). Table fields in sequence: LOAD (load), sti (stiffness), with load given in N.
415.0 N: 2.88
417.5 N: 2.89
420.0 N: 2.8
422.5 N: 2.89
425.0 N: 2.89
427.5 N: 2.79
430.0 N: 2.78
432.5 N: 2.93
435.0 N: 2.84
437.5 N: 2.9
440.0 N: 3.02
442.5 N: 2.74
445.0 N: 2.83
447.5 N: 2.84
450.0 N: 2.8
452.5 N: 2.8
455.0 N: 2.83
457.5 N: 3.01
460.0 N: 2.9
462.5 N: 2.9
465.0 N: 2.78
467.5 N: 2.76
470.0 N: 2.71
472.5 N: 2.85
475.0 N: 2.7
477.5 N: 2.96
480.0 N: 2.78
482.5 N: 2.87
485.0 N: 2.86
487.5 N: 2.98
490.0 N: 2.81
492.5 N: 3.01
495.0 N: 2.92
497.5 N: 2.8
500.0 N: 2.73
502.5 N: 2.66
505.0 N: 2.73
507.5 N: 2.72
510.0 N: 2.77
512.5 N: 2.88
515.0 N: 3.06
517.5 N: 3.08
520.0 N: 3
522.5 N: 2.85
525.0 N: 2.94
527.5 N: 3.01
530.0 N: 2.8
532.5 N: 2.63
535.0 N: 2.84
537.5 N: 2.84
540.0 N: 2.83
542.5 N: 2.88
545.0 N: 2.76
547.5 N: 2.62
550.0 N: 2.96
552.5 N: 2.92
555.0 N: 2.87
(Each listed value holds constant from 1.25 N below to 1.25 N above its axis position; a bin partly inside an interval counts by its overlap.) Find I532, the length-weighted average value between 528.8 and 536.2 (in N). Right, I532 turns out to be 2.76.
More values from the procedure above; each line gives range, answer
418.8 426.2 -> 2.86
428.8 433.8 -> 2.86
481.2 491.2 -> 2.88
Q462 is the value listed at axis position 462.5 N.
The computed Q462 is 2.9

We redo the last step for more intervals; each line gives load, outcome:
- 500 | 2.73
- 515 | 3.06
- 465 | 2.78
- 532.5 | 2.63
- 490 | 2.81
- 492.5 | 3.01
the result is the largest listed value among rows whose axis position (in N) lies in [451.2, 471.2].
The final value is 3.01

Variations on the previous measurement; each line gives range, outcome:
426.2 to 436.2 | 2.93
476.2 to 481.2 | 2.96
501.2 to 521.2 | 3.08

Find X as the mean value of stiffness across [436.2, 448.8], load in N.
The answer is 2.87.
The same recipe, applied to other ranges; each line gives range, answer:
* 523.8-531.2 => 2.92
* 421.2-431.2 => 2.84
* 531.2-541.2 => 2.78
